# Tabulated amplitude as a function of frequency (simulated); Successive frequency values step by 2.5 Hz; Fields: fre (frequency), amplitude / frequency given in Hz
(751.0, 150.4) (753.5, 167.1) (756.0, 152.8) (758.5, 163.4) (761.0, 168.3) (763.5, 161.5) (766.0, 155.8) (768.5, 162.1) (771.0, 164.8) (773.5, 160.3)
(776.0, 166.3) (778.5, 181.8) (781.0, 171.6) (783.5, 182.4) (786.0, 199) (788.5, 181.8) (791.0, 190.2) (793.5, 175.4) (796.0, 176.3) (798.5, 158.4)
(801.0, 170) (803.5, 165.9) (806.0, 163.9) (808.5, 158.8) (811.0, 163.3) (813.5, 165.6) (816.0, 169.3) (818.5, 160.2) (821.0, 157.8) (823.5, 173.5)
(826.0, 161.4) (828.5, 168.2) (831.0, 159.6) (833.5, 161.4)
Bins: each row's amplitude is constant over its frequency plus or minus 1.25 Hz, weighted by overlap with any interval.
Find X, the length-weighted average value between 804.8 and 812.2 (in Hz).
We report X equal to 162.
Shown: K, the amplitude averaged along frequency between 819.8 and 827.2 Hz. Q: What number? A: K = 164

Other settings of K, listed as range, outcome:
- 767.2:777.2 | 163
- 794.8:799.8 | 167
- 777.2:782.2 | 177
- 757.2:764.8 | 164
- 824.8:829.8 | 165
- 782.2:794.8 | 186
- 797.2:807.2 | 165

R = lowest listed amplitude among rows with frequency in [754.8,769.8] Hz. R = 152.8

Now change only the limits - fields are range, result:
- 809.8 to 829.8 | 157.8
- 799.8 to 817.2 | 158.8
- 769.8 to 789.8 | 160.3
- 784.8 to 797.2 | 175.4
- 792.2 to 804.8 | 158.4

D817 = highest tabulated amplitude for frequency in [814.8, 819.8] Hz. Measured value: 169.3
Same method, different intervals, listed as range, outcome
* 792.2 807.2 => 176.3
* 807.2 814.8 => 165.6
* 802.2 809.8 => 165.9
